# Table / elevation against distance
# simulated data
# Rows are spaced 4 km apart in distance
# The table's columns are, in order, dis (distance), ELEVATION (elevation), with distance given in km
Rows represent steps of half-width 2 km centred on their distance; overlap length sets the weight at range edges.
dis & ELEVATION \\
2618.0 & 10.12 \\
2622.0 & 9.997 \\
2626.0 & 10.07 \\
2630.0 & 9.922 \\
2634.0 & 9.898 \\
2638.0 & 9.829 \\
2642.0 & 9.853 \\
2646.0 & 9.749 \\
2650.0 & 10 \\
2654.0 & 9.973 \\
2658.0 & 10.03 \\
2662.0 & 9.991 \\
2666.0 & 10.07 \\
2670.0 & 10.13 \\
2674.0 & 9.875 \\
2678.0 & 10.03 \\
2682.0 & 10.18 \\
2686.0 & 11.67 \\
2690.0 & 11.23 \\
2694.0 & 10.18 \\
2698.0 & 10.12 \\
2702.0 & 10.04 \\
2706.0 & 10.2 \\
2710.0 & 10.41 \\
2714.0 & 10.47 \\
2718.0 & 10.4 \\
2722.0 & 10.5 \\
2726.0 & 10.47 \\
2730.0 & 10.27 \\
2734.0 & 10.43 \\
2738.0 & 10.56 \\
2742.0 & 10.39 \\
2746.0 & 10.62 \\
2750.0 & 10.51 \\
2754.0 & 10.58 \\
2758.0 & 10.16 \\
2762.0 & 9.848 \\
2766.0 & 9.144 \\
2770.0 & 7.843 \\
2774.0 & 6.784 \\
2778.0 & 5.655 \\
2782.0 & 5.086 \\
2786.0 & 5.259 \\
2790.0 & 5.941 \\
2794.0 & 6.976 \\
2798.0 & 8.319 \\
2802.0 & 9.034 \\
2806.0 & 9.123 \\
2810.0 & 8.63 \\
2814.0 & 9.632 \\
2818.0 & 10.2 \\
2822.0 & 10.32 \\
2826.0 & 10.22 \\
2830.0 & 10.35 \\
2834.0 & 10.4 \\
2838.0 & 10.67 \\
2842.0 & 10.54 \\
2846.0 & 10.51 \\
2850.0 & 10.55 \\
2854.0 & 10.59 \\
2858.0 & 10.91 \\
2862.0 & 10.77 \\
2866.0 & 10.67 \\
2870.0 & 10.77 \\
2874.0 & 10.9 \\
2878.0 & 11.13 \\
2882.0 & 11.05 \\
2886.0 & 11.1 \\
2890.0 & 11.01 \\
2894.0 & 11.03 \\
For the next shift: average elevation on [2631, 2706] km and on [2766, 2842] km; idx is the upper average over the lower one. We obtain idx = 0.83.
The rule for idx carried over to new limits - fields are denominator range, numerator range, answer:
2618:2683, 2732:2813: 0.86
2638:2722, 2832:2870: 1.04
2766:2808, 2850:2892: 1.53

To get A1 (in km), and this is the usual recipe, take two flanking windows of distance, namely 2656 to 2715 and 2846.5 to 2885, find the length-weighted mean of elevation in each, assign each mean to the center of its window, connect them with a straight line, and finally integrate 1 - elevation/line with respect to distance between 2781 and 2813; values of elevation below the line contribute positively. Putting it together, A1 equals 9.60 km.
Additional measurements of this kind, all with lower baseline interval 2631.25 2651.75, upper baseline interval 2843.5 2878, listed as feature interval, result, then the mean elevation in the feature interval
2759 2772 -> 1.65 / 9.04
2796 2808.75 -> 2.05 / 8.81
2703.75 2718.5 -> -0.32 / 10.4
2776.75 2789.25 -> 6.05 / 5.37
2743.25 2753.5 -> -0.27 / 10.6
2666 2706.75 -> -1.27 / 10.4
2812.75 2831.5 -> 0.74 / 10.2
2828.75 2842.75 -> 0.18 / 10.5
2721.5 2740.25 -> -0.41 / 10.4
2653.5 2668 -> -0.11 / 10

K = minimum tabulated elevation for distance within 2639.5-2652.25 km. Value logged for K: 9.749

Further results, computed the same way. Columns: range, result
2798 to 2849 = 8.319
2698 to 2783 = 5.086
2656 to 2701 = 9.875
